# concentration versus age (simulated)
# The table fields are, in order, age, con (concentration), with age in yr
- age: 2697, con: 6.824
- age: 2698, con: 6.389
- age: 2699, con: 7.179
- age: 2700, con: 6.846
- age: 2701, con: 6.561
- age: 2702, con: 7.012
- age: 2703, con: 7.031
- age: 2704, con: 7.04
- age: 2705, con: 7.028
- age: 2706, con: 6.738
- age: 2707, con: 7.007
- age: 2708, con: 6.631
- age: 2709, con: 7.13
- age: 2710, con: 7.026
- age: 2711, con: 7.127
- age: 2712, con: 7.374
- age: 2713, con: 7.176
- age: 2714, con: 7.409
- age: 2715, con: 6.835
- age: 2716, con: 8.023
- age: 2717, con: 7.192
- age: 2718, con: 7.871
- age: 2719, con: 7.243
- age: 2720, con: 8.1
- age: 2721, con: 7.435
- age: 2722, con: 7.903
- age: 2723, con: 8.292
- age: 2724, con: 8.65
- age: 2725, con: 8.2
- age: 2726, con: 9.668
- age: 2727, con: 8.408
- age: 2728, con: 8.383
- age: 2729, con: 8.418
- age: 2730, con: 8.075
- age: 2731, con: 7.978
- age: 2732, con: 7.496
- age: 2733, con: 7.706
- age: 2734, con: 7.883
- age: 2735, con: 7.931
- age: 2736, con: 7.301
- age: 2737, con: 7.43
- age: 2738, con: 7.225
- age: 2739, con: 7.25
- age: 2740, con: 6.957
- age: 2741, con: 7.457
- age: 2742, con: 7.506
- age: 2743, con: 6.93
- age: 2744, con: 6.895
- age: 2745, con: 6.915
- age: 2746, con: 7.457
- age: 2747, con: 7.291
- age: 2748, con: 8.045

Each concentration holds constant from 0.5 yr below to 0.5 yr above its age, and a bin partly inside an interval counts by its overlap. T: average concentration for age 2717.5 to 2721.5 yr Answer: 7.66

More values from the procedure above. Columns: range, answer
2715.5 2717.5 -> 7.61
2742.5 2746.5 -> 7.05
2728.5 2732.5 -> 7.99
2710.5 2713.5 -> 7.23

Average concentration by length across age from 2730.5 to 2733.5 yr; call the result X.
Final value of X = 7.73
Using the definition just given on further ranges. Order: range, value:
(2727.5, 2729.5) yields 8.4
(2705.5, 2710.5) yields 6.91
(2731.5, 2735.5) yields 7.75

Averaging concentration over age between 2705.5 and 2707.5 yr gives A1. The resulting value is 6.87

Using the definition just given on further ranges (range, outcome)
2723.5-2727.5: 8.73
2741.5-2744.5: 7.11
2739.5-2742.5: 7.31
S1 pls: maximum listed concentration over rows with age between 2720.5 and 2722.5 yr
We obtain 7.903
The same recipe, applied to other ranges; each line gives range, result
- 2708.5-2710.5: 7.13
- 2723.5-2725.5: 8.65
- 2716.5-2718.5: 7.871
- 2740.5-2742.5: 7.506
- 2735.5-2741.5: 7.457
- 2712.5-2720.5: 8.1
